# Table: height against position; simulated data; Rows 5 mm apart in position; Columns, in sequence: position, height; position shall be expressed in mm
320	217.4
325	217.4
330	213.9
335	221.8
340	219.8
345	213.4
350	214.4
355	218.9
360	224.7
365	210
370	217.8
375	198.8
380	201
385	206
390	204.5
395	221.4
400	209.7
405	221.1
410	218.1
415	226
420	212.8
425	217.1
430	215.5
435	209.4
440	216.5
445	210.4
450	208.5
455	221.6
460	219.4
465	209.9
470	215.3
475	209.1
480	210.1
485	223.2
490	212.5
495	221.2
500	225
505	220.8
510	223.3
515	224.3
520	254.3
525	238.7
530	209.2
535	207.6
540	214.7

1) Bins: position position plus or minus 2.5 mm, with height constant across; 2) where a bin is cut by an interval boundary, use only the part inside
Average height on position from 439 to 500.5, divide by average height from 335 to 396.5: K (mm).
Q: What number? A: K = 1.0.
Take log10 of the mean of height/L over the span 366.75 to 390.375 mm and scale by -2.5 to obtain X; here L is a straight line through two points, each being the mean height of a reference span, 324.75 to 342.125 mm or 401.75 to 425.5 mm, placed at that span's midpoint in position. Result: 0.065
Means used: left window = 218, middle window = 206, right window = 219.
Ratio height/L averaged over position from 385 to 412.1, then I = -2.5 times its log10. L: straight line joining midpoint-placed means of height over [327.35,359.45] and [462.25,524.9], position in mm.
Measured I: 0.02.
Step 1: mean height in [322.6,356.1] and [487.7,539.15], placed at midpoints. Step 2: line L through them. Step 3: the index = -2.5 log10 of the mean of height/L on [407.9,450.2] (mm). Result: 0.03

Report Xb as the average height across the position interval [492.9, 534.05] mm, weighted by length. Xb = 226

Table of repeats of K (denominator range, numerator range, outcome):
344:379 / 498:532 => 1.07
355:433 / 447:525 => 1.03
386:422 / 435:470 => 0.99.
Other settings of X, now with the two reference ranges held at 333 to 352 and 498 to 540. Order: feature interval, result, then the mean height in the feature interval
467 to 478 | 0.054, 212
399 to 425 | 0.011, 218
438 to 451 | 0.048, 212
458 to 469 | 0.039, 215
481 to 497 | 0.027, 218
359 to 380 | 0.040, 211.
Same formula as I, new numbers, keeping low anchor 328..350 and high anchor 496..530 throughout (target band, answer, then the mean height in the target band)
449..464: 0.04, 217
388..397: 0.04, 213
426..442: 0.05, 214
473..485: 0.07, 212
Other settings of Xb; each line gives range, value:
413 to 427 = 218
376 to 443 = 213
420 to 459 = 214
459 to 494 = 214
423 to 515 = 216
